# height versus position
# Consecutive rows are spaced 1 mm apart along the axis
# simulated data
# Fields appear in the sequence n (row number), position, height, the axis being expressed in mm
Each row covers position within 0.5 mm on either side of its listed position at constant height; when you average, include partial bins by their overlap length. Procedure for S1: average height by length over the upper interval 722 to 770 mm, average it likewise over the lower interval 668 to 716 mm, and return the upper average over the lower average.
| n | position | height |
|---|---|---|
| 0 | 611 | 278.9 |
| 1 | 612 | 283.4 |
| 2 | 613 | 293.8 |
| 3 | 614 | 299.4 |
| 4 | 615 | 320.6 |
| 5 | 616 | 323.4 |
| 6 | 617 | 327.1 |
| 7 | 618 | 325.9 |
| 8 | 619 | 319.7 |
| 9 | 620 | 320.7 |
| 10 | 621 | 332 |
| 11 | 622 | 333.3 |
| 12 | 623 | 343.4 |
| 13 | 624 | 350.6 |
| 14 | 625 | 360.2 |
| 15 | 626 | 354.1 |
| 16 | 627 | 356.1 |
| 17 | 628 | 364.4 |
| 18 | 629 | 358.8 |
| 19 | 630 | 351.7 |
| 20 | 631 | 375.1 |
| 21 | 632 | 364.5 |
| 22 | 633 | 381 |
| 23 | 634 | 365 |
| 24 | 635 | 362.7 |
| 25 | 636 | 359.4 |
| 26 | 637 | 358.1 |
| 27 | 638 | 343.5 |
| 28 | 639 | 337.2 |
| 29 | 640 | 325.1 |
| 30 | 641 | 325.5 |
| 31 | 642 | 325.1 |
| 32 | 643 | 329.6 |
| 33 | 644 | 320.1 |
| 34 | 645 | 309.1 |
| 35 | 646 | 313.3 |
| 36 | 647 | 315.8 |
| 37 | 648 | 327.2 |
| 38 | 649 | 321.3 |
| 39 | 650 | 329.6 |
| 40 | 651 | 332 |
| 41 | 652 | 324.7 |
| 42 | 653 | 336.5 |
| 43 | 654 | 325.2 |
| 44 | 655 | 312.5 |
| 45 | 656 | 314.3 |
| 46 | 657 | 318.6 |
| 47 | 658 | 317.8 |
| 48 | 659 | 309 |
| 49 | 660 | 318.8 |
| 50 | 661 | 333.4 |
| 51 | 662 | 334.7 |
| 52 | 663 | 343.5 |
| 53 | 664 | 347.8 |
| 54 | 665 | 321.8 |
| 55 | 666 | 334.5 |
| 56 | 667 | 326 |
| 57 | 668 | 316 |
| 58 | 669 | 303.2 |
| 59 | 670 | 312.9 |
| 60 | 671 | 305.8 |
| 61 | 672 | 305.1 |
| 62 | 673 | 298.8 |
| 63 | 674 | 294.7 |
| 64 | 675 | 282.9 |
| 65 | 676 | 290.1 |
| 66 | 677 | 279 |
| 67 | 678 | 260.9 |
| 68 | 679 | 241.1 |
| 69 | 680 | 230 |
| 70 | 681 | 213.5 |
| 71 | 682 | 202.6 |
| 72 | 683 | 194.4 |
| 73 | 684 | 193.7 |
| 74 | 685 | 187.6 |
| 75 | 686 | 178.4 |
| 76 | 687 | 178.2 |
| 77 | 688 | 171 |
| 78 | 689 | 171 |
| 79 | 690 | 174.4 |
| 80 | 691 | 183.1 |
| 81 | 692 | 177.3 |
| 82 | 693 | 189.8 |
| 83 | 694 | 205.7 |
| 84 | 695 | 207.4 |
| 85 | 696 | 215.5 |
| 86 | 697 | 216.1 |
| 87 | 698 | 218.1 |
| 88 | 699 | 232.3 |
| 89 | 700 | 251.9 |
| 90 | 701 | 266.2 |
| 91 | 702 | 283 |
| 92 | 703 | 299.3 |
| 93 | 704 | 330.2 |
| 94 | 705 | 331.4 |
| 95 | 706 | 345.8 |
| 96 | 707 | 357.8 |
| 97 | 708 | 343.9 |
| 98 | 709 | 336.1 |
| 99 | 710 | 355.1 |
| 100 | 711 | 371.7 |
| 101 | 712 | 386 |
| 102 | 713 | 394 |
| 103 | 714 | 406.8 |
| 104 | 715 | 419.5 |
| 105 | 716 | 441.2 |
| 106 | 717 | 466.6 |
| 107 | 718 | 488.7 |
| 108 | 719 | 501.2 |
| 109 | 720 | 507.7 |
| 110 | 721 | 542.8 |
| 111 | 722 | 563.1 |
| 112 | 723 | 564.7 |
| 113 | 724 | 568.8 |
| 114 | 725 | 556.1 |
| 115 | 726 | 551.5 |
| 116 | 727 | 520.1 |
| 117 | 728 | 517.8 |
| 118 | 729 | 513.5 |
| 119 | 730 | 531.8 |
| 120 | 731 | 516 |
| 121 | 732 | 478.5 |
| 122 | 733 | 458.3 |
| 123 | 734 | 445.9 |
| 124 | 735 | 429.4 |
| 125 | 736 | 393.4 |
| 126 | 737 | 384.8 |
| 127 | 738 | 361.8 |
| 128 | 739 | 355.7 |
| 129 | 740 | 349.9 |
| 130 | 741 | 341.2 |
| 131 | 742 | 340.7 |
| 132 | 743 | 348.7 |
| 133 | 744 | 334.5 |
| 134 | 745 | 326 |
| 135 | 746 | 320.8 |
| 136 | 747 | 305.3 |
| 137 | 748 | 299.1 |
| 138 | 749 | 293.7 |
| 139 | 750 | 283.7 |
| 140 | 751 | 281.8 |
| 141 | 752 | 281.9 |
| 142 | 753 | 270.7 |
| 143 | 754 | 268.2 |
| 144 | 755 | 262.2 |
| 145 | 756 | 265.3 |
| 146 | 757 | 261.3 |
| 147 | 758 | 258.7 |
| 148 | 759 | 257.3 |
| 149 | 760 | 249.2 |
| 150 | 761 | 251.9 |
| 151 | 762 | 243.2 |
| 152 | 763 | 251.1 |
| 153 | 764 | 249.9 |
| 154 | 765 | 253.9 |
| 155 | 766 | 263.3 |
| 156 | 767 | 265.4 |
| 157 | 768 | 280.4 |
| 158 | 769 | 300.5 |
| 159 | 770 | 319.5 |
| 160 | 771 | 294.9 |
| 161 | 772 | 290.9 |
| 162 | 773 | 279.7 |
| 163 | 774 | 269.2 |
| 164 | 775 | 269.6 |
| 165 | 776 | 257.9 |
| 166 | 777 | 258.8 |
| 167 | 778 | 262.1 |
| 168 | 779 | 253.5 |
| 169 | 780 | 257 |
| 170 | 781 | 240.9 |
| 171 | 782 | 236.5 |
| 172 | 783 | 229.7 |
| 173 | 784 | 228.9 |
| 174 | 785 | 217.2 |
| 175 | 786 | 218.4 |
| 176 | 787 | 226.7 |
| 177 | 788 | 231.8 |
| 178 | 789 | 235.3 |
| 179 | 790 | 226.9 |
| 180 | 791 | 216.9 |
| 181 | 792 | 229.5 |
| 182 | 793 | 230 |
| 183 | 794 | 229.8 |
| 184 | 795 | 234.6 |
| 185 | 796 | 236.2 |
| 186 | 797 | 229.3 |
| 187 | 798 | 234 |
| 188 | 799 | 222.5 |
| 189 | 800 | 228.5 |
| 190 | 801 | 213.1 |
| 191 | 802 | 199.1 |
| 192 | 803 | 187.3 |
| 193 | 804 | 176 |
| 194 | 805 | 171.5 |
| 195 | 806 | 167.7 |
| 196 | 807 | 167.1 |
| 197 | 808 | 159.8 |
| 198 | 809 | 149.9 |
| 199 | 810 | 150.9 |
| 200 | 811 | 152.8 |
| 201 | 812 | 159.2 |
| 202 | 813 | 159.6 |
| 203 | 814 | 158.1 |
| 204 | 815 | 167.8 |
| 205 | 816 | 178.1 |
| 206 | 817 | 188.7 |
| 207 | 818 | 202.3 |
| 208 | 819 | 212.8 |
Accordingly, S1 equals 1.3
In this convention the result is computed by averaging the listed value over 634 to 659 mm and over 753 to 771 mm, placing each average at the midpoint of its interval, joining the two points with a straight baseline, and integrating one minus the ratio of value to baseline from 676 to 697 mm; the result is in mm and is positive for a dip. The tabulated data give 7.0 mm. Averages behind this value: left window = 329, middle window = 205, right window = 266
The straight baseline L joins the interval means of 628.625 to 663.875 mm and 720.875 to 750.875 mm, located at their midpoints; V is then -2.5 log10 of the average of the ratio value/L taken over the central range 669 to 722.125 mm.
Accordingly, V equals 0.29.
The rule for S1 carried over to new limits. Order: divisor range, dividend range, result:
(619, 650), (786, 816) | 0.58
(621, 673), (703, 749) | 1.26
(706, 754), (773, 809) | 0.55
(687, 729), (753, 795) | 0.71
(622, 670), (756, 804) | 0.73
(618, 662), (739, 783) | 0.83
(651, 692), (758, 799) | 0.91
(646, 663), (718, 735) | 1.60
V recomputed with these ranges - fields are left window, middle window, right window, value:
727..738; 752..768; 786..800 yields 0.35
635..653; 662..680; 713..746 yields 0.21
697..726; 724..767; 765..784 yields -0.07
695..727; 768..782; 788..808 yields -0.05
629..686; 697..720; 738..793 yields -0.22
